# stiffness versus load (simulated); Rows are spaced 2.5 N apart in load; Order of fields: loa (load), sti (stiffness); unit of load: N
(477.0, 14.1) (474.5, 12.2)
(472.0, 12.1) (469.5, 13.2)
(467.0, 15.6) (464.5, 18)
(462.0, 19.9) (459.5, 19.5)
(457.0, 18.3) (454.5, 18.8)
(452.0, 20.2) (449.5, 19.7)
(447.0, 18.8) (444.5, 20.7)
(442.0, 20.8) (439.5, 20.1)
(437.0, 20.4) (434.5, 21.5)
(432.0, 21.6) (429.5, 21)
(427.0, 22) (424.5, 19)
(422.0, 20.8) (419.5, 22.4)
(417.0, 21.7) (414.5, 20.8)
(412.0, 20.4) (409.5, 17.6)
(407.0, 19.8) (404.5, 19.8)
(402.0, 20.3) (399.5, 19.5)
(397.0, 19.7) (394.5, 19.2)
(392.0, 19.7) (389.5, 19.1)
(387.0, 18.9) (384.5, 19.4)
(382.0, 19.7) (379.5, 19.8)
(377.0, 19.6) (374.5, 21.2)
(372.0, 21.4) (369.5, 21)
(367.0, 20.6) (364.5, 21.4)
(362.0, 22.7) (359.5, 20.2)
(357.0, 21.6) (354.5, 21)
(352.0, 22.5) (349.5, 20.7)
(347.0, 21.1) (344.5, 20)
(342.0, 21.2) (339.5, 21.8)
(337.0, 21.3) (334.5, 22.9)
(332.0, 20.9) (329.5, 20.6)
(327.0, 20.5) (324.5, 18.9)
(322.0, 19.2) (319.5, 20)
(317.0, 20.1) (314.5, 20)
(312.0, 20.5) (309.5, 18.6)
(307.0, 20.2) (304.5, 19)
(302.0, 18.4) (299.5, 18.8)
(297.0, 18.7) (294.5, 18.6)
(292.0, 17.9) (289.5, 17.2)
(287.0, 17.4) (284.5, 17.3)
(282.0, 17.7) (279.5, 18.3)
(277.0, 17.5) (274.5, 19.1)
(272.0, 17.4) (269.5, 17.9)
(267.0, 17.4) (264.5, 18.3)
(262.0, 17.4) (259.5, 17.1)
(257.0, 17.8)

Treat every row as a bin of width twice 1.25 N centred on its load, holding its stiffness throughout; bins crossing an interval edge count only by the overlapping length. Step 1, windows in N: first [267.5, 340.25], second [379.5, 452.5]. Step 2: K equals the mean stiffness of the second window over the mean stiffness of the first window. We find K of 1.1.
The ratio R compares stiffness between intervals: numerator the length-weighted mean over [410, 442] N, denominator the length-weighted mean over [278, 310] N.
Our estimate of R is 1.1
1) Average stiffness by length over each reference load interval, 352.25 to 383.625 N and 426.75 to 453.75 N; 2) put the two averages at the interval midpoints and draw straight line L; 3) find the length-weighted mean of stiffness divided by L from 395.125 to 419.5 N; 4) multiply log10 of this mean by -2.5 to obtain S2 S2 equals 0.034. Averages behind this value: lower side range 20.9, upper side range 20.5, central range 20.1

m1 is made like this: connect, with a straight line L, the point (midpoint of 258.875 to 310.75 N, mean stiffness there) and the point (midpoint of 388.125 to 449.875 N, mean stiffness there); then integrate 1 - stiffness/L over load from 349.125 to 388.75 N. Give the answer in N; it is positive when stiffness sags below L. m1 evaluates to -2.6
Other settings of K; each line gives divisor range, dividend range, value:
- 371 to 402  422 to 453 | 1.04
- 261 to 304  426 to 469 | 1.10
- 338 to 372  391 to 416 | 0.93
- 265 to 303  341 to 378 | 1.17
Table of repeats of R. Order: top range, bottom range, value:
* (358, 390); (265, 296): 1.15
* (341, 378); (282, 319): 1.12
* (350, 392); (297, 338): 1.03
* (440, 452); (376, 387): 1.02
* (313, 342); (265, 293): 1.16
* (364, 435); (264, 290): 1.14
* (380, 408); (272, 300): 1.09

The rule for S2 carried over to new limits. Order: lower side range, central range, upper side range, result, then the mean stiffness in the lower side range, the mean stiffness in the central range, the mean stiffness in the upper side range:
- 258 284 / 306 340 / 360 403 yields -0.08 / 17.8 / 20.4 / 20.2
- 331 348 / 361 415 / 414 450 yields 0.05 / 21.3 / 20.1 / 20.8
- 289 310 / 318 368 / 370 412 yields -0.10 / 18.6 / 21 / 19.7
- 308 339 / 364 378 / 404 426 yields -0.03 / 20.3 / 20.9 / 20.3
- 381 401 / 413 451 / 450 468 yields -0.10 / 19.4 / 20.7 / 18.7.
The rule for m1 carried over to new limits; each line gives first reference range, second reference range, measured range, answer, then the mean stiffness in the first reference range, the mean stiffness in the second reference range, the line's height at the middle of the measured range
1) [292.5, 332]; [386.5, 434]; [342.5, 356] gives -0.9 N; 19.5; 20.2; 19.8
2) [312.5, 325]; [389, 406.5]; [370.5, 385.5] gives -0.4 N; 19.7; 19.6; 19.7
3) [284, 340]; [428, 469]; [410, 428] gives -1.2 N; 19.5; 19.6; 19.6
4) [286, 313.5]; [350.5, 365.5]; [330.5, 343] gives -0.7 N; 18.7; 21.6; 20.5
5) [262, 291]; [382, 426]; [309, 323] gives -1.1 N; 17.8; 19.9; 18.4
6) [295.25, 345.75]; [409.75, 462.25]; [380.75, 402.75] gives 0.8 N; 20.1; 20.4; 20.2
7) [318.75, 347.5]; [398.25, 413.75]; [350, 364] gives -0.8 N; 20.7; 19.6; 20.3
